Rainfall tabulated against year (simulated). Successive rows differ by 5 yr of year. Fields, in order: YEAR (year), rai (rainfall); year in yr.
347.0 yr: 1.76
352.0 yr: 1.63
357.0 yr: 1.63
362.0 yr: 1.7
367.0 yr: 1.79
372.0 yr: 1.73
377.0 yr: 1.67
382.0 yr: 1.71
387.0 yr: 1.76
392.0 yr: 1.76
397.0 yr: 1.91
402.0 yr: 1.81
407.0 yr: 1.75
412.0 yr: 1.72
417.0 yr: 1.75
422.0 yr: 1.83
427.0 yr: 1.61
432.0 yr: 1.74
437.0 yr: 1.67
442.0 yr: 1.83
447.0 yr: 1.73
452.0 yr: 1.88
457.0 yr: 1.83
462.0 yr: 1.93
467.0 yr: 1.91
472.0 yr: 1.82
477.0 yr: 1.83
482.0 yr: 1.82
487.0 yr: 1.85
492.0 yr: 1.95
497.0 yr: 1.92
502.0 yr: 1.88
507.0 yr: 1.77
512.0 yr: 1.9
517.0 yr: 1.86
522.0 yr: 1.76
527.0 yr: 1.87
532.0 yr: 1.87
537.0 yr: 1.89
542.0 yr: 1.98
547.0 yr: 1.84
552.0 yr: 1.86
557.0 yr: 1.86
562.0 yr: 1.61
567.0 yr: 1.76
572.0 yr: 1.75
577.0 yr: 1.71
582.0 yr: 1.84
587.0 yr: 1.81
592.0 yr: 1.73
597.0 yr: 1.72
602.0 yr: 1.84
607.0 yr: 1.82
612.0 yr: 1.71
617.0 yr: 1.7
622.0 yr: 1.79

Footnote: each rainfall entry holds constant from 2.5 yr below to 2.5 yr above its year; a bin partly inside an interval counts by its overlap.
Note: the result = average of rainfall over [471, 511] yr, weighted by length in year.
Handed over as 1.86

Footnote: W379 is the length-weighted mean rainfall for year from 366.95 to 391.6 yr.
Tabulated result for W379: 1.73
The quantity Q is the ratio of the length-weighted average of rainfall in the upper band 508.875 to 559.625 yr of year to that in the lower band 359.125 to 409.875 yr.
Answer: 1.06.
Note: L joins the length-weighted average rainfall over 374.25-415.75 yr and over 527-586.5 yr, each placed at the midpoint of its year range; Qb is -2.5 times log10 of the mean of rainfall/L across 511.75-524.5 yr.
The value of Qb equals -0.02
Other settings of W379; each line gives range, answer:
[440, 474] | 1.85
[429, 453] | 1.76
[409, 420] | 1.74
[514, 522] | 1.83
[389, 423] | 1.79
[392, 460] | 1.77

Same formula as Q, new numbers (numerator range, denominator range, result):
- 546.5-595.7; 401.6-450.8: 1.02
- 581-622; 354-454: 1.01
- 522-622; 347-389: 1.05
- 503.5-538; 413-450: 1.06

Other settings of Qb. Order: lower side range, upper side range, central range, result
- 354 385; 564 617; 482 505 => -0.09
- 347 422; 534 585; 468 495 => -0.05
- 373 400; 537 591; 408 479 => -0.01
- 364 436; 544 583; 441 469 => -0.06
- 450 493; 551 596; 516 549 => -0.04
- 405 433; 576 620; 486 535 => -0.07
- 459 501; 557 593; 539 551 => -0.06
